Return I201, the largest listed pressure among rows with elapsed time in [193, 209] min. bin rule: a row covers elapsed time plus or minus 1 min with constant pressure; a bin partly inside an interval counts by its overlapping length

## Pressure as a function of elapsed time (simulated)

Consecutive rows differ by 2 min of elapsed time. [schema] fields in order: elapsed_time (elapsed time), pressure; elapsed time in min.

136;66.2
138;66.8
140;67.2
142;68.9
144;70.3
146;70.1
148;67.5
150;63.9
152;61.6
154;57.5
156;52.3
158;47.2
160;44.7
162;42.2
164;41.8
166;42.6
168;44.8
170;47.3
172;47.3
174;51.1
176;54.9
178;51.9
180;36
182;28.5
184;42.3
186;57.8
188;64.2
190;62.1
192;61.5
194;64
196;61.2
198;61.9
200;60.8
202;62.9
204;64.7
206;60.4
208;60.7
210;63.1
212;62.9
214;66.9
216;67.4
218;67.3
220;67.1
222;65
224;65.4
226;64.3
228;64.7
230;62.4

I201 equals 64.7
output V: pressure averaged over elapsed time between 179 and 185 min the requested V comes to 35.6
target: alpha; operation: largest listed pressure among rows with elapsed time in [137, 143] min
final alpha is 68.9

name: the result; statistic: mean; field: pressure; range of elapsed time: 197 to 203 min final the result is 61.9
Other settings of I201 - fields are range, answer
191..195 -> 64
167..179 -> 54.9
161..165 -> 42.2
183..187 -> 57.8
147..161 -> 67.5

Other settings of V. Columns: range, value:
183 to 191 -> 56.6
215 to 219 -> 67.3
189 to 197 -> 62.2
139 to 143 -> 68.1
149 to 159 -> 56.5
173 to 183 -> 44.5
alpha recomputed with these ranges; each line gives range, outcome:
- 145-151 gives 70.1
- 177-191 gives 64.2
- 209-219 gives 67.4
